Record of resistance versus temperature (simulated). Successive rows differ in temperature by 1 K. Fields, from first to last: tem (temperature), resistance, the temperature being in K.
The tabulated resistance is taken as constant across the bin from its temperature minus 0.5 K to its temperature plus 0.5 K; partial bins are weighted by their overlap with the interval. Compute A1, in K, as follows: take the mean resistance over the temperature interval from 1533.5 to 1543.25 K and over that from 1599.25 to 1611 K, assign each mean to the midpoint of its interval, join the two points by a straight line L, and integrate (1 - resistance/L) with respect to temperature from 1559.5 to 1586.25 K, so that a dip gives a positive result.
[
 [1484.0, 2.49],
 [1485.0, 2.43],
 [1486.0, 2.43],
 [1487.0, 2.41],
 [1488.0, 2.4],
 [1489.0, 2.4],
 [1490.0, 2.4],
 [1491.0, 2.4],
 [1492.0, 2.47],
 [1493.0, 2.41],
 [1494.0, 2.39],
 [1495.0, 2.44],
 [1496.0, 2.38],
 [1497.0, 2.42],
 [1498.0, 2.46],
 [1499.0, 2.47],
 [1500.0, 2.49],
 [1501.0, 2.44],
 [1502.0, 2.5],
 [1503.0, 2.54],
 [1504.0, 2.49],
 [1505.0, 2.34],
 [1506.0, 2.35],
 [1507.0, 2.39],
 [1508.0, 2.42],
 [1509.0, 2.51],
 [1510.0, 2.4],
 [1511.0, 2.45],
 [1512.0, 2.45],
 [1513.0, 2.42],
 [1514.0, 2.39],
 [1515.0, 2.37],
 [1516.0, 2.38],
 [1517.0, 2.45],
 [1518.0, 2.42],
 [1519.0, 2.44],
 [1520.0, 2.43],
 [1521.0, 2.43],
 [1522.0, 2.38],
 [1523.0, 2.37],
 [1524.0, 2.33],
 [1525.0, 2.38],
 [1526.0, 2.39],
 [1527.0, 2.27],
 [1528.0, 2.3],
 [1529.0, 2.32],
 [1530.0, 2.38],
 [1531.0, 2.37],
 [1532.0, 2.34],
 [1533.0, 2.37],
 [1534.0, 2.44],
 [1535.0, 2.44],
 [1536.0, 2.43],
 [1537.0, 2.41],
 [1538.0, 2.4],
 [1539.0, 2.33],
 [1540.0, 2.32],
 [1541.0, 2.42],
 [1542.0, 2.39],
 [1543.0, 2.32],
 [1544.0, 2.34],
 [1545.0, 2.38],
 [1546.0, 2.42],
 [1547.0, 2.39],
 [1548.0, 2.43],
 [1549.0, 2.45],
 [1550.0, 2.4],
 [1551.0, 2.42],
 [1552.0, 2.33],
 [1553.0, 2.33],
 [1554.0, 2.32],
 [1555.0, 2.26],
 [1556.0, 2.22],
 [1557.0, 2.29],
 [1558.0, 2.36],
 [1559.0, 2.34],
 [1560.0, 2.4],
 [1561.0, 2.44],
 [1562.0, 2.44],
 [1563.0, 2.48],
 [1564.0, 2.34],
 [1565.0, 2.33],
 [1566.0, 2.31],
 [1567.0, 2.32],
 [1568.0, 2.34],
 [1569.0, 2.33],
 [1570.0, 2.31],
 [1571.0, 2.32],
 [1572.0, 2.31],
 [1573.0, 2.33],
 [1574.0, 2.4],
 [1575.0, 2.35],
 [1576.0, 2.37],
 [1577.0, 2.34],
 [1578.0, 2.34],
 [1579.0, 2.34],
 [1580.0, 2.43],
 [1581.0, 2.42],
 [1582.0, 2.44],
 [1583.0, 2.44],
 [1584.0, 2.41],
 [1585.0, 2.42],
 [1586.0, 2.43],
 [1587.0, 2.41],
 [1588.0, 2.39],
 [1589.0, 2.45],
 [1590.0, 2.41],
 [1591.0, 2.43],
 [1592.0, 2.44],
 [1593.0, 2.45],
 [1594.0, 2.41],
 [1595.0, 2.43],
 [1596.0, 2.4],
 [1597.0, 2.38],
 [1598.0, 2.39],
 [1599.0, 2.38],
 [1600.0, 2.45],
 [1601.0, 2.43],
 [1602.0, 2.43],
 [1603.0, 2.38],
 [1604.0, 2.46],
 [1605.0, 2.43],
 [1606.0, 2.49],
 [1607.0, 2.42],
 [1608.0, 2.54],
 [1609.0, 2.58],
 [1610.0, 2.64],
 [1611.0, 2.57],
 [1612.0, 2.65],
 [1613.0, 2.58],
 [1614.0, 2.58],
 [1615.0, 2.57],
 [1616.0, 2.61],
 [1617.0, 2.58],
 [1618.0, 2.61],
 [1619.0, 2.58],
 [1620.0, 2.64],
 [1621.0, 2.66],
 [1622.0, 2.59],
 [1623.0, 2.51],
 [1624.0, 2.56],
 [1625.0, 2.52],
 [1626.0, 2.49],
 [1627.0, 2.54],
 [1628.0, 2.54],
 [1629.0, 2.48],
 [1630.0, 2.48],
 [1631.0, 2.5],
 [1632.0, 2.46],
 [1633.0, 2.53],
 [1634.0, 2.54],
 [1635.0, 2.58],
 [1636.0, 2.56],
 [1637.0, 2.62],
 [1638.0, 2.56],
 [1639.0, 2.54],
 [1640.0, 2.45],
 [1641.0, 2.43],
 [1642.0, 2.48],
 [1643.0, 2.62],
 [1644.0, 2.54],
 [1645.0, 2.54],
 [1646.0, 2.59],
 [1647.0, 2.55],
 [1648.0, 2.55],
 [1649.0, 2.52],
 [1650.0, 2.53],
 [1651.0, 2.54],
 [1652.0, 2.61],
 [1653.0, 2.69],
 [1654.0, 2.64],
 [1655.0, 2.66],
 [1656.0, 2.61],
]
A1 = 0.7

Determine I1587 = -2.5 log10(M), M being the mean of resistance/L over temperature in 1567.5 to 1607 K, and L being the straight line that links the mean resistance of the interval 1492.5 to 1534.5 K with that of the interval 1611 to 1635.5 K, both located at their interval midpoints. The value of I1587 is 0.05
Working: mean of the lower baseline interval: 2.41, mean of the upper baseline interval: 2.56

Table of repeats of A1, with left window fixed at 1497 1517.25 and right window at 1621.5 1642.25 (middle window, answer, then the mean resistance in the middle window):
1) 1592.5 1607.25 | 0.5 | 2.42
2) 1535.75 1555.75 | 0.7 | 2.37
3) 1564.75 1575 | 0.6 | 2.33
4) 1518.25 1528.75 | 0.3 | 2.37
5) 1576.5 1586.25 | 0.3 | 2.4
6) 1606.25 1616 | -0.2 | 2.57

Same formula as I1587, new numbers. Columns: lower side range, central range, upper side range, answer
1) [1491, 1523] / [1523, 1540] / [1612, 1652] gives 0.04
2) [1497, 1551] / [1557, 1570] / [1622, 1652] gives 0.04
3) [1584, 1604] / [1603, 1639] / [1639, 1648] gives -0.03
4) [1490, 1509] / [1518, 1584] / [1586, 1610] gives 0.03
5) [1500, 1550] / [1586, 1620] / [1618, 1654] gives 0.01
